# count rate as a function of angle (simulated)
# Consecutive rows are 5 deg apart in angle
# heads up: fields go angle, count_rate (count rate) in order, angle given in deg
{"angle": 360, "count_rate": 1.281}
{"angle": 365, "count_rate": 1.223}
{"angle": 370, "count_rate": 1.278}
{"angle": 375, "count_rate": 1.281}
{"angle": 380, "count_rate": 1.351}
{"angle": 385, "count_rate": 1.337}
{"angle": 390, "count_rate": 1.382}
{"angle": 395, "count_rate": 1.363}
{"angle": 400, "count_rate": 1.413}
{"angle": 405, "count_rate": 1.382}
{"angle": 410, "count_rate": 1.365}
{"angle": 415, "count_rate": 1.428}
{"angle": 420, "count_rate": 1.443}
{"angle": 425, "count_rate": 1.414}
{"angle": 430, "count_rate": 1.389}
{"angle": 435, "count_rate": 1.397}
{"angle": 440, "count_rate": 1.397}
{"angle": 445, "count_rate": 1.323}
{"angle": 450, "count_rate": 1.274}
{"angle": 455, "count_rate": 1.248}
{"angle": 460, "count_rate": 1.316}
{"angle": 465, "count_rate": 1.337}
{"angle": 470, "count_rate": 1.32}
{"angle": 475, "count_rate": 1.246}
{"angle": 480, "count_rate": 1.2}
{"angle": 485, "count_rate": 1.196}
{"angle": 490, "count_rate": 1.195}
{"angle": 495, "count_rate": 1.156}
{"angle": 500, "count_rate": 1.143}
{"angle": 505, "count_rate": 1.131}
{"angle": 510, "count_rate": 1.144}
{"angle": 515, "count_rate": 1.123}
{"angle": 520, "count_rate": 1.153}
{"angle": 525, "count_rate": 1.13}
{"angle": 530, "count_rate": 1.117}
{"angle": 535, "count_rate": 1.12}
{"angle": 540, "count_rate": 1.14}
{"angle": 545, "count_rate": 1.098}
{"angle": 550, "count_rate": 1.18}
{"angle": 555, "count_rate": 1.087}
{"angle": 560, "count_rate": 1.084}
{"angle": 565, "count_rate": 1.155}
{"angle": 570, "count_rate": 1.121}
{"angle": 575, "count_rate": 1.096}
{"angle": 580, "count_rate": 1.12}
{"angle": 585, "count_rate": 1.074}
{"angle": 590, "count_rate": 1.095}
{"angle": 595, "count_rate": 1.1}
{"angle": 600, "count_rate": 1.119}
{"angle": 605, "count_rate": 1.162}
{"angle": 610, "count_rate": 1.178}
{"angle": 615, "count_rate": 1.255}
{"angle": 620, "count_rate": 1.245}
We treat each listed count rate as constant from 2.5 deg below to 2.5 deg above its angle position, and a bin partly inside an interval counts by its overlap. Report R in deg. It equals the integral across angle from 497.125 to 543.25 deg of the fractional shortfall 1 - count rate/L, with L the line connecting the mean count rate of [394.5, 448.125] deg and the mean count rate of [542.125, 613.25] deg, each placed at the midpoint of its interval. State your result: 3.3 deg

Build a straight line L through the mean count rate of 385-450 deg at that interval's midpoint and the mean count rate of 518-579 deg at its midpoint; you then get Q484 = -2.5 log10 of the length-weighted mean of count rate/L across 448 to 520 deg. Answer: 0.03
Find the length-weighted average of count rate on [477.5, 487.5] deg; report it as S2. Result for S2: 1.2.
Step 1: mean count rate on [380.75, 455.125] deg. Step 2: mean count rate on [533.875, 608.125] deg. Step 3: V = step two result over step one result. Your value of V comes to 0.81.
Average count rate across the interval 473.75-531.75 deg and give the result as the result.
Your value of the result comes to 1.16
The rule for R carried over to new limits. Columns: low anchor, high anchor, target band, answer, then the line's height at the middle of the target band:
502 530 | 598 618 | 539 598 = 2.5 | 1.16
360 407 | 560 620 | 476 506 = 1.3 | 1.23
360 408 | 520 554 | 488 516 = 0.7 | 1.18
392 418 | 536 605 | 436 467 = -0.1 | 1.31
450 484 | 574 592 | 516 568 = 1.5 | 1.16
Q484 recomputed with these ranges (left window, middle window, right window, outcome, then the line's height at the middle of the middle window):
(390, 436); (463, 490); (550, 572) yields 0.023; 1.28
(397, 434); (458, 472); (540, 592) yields -0.014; 1.31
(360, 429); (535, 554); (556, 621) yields 0.049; 1.19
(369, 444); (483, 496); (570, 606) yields 0.061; 1.25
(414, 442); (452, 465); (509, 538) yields 0.023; 1.32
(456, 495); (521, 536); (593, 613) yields 0.076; 1.21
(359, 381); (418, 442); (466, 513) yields -0.140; 1.24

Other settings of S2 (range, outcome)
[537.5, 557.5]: 1.13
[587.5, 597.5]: 1.1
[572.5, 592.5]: 1.1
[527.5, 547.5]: 1.12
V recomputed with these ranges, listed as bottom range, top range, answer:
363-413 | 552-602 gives 0.83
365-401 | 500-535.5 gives 0.85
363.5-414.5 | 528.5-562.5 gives 0.83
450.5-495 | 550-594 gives 0.88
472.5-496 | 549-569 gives 0.93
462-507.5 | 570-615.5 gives 0.93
